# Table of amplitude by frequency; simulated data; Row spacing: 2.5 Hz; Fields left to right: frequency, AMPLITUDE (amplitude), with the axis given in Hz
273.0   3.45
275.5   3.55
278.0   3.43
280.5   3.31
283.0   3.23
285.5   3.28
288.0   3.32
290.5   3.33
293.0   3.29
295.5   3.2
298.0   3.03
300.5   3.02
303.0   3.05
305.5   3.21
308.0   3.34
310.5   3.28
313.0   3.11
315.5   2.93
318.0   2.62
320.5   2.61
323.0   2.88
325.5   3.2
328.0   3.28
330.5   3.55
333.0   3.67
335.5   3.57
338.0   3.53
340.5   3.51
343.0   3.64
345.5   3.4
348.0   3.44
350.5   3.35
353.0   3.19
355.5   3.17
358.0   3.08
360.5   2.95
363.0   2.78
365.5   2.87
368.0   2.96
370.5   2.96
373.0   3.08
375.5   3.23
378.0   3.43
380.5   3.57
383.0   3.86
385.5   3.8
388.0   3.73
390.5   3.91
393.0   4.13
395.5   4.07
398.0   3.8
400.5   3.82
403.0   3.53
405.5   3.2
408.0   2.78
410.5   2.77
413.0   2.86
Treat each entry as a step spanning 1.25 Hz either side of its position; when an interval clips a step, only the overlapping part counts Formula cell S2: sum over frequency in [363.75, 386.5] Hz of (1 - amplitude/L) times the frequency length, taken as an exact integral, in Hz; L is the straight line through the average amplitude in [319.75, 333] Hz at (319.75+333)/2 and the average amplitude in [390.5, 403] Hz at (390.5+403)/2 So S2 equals 2.5 Hz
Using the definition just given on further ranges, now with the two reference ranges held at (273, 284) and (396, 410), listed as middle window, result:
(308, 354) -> 1.9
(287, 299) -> 0.6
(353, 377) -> 2.8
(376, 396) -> -2.1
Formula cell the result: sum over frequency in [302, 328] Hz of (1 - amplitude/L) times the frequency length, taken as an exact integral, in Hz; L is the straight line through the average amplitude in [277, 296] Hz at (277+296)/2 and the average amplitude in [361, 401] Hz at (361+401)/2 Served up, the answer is 2.5 Hz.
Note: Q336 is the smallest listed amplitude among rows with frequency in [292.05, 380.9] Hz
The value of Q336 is 2.61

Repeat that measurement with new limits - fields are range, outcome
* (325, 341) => 3.2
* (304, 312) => 3.21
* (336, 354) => 3.19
